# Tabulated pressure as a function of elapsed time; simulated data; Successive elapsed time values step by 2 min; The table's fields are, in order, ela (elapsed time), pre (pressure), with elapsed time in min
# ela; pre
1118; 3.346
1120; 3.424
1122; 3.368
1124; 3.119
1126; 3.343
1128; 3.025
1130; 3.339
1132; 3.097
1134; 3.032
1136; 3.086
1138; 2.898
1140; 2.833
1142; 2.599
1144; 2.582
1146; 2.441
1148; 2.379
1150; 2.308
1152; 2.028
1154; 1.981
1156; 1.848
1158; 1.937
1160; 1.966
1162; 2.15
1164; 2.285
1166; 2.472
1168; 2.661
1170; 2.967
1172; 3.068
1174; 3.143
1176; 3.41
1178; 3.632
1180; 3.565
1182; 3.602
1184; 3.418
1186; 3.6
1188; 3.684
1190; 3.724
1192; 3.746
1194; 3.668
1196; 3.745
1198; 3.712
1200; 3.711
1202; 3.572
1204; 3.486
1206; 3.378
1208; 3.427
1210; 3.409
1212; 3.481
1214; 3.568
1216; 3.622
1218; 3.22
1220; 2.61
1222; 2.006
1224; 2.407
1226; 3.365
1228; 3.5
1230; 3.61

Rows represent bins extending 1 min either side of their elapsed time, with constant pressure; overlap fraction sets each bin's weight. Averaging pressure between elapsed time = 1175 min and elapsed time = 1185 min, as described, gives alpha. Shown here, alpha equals 3.53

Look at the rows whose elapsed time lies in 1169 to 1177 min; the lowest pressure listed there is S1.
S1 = 2.967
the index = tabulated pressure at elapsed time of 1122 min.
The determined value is 3.368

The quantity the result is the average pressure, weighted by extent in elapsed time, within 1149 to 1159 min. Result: 2.02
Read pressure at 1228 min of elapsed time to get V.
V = 3.5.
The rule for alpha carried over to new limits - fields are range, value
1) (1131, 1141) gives 2.99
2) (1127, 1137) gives 3.12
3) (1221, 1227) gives 2.59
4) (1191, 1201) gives 3.72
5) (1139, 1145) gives 2.67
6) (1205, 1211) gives 3.4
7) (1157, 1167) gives 2.16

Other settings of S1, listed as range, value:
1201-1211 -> 3.378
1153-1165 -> 1.848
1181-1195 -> 3.418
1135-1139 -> 2.898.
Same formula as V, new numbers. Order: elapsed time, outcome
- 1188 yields 3.684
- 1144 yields 2.582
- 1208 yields 3.427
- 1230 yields 3.61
